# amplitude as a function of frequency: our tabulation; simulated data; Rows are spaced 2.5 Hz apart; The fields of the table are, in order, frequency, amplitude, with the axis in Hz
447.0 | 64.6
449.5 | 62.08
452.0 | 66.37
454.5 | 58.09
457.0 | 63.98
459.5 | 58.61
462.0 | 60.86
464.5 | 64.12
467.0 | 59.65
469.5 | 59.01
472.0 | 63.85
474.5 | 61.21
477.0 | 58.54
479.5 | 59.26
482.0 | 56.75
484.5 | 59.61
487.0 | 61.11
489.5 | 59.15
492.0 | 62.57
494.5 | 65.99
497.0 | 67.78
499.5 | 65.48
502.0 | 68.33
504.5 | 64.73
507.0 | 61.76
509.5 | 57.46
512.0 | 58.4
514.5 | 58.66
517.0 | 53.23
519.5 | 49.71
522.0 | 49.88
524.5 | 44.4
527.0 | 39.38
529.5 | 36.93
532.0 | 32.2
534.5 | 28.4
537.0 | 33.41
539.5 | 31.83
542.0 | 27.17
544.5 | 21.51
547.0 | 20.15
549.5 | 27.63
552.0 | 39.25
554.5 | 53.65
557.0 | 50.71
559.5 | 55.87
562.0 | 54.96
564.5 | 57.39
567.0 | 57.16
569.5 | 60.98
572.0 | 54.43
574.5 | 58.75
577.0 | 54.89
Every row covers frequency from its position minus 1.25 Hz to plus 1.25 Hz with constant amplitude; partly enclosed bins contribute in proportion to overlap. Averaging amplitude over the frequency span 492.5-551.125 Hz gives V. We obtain 46.4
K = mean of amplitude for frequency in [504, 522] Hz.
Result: 56.9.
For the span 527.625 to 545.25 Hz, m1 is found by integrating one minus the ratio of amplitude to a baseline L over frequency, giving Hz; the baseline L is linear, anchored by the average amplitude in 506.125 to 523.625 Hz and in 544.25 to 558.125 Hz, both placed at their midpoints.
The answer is 5.35 Hz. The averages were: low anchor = 55.2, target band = 30.8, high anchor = 36.4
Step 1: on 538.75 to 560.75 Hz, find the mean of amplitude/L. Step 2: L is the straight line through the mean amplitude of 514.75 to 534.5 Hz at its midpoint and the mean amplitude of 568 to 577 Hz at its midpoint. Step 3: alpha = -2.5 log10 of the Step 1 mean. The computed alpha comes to 0.370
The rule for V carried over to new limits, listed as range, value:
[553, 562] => 53.2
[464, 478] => 60.9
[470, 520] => 60.8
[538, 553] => 27.8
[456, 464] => 61.3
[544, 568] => 44.4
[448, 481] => 61.2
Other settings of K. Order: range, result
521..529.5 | 43.3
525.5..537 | 34.4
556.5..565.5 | 55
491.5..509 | 65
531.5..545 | 29.3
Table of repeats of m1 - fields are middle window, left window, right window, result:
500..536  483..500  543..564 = 2.5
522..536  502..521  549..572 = 4.7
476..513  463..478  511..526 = -3.5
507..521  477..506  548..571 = 0.6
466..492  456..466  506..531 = -0.7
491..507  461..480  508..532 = -3.4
